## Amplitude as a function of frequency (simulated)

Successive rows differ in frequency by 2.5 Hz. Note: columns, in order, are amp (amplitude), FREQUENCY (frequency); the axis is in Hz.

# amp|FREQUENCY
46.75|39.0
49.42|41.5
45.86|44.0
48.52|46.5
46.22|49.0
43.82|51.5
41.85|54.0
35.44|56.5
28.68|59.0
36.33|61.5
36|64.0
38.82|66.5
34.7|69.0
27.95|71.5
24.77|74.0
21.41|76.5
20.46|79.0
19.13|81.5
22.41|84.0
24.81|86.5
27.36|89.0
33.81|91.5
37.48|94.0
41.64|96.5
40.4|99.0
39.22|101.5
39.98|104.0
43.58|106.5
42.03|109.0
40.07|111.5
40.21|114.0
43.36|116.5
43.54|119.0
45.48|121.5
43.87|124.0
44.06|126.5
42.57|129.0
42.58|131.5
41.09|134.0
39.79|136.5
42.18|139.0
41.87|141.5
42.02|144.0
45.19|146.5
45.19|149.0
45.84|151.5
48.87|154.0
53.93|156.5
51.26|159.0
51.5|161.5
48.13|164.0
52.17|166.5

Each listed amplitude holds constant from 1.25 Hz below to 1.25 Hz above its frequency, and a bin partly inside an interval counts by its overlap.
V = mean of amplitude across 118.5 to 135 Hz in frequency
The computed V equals 43.3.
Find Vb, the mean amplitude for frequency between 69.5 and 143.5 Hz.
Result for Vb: 36.5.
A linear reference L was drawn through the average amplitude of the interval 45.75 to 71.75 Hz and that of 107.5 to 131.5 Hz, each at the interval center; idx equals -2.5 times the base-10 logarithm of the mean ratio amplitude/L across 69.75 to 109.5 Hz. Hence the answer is 0.28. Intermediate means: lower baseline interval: 38.2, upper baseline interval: 42.8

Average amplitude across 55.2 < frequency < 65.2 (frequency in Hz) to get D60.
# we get 34.1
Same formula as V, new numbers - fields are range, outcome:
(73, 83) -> 21.4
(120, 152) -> 43.2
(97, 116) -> 40.9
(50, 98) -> 31.5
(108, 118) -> 41.5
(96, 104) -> 40.2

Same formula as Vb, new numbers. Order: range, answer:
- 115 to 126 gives 44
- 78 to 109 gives 33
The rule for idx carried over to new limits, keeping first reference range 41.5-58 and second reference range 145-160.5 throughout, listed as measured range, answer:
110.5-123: 0.101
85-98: 0.355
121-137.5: 0.111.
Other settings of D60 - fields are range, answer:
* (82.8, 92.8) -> 27.2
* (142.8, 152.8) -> 44.6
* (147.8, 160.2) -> 49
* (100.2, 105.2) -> 39.6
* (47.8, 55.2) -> 44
